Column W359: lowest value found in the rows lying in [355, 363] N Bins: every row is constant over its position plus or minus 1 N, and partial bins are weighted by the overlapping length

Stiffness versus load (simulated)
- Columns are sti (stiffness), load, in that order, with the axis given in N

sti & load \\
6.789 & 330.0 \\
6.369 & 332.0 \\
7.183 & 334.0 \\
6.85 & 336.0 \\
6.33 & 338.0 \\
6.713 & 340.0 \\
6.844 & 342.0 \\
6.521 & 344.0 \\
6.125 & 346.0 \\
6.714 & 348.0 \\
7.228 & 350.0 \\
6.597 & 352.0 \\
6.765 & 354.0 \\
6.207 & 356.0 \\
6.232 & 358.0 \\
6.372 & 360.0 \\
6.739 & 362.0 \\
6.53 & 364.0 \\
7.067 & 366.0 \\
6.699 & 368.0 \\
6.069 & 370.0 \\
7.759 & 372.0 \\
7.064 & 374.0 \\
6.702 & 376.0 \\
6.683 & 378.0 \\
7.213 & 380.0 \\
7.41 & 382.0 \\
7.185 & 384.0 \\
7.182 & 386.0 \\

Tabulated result 6.207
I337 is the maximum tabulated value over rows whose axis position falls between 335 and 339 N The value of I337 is 6.85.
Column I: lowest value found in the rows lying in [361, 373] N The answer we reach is 6.069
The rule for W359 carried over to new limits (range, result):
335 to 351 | 6.125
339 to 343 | 6.713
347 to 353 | 6.597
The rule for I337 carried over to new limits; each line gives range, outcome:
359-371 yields 7.067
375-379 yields 6.702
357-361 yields 6.372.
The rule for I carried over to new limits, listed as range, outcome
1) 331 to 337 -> 6.369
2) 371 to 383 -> 6.683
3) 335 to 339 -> 6.33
